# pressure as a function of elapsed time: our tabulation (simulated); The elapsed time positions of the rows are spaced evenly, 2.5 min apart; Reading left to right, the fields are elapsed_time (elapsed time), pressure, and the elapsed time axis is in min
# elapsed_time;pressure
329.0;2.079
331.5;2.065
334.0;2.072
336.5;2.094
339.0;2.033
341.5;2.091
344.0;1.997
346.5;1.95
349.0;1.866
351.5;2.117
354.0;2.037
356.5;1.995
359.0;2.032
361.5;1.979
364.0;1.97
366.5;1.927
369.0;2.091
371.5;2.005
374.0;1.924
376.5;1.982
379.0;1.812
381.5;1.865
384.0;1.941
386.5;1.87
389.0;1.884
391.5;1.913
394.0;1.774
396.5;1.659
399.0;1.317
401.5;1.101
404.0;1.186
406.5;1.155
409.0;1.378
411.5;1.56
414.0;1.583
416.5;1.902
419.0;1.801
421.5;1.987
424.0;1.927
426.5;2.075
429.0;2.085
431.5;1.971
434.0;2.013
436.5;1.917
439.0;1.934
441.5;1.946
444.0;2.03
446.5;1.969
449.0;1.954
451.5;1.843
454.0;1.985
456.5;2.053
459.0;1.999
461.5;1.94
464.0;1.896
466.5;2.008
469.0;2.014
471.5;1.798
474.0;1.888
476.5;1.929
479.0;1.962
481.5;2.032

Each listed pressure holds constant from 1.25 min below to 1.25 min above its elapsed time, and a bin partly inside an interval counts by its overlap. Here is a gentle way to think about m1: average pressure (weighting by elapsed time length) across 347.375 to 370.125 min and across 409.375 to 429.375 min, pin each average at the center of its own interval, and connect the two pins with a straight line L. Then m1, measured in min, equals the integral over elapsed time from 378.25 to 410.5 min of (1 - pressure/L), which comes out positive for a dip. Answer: 5.17 min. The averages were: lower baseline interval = 2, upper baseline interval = 1.83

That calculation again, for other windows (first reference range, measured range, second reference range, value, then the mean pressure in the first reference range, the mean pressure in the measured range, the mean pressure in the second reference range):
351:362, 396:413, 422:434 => 5.8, 2.03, 1.33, 2.01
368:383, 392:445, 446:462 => 6.1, 1.94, 1.73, 1.96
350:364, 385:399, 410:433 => 1.2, 2.02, 1.78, 1.87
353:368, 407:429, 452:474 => 2.2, 1.99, 1.77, 1.95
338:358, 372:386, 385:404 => -1.3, 2.01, 1.91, 1.62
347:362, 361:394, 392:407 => -4.7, 2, 1.93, 1.4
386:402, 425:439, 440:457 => -1.0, 1.66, 2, 1.96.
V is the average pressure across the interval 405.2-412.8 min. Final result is 1.36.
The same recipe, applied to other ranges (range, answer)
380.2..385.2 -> 1.9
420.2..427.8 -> 2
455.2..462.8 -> 2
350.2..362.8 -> 2.03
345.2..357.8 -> 1.99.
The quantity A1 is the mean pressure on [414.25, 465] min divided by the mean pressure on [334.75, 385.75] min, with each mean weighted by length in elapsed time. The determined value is 0.98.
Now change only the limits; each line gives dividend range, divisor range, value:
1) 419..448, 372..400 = 1.09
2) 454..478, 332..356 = 0.96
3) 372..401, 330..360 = 0.89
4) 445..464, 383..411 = 1.26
